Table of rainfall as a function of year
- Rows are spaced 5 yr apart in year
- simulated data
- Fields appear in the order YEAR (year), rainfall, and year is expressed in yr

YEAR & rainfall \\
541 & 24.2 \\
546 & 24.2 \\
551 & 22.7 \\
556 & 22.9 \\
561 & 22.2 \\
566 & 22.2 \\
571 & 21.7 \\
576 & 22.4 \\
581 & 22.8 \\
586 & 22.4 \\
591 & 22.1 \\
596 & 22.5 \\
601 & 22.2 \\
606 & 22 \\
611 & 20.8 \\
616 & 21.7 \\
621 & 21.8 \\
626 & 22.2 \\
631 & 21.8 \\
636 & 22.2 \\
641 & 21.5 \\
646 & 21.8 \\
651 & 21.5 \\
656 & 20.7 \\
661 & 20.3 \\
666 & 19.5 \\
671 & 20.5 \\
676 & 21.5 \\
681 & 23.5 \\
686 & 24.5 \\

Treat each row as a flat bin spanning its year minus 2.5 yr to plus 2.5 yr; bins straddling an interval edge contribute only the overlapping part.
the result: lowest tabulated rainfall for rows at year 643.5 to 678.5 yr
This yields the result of 19.5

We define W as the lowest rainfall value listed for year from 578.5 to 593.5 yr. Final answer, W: 22.1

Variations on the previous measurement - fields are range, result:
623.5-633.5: 21.8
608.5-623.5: 20.8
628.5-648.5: 21.5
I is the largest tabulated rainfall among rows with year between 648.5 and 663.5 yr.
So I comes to 21.5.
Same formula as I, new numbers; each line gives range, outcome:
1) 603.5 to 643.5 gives 22.2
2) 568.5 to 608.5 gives 22.8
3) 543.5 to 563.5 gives 24.2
